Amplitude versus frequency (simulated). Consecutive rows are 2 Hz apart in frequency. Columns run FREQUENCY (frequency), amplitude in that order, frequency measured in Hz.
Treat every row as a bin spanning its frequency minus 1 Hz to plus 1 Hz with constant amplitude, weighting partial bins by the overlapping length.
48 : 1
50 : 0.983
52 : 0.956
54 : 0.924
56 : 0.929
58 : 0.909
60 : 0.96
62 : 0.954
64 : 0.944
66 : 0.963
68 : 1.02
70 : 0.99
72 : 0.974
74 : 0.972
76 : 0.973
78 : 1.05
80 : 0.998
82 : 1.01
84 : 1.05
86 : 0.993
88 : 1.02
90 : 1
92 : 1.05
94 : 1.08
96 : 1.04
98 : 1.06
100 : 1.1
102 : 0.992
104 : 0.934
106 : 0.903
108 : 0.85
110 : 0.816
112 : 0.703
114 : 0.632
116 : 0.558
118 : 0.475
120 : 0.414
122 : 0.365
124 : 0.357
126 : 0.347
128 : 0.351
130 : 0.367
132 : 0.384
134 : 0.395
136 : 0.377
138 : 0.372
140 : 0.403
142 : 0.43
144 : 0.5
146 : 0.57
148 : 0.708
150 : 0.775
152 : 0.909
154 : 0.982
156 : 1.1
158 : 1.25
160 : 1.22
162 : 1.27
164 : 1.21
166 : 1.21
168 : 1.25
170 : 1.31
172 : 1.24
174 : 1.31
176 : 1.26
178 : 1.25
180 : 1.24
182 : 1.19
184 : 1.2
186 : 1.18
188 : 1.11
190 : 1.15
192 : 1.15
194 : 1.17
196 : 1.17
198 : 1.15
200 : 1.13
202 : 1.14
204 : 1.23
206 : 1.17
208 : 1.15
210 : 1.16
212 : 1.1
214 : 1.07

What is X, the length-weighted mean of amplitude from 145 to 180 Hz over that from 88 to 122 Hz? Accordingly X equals 1.3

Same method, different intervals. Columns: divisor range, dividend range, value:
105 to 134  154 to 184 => 2.30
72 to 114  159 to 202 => 1.24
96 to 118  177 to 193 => 1.40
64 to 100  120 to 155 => 0.50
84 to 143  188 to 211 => 1.68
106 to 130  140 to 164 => 1.62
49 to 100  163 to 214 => 1.20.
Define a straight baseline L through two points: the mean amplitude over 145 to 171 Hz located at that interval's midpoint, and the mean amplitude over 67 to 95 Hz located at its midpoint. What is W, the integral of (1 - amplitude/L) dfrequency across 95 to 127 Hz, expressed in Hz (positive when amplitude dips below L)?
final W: 9.6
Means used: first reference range 1.01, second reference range 1.06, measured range 0.722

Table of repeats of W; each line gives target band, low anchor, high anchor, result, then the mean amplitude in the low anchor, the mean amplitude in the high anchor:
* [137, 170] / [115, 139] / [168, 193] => -2.5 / 0.397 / 1.22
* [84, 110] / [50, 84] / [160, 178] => 1.4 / 0.973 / 1.25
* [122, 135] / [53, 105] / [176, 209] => 8.6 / 0.996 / 1.18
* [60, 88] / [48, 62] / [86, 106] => -0.2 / 0.948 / 1.02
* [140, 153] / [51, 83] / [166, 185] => 6.0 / 0.97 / 1.25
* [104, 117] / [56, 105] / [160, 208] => 3.7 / 1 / 1.2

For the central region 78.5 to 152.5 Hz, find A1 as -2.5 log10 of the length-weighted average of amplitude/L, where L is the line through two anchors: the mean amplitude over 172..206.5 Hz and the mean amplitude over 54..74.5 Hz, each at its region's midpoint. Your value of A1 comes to 0.41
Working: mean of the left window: 0.959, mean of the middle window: 0.711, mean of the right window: 1.19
